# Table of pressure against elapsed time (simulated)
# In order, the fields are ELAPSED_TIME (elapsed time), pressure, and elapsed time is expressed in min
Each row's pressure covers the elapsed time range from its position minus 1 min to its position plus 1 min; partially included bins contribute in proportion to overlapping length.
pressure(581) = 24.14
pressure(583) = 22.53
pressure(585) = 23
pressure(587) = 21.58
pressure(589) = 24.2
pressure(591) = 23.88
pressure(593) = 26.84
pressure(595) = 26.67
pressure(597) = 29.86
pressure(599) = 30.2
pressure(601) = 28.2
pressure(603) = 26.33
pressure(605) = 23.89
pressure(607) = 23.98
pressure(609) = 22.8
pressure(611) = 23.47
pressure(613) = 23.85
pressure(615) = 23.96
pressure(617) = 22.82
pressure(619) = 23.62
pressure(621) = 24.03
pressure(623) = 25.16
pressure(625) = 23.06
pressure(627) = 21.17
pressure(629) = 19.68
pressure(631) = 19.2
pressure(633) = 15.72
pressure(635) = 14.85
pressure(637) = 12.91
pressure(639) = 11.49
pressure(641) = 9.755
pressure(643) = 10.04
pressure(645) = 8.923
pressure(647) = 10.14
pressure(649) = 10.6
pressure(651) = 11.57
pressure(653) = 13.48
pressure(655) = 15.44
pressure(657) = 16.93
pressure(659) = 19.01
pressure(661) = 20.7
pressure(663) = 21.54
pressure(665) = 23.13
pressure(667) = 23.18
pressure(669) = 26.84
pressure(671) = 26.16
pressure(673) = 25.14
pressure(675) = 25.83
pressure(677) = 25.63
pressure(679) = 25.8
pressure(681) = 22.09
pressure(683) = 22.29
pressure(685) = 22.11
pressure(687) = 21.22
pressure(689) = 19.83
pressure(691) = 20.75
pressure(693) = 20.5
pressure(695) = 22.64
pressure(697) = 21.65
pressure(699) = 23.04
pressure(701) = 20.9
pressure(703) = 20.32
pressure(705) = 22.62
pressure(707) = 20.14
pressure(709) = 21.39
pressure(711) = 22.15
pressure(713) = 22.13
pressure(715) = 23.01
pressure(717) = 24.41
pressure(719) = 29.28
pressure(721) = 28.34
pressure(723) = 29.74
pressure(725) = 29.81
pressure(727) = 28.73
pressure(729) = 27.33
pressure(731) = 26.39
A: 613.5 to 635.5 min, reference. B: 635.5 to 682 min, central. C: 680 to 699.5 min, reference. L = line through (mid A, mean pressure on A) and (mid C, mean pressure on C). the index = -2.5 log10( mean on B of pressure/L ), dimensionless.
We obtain 0.19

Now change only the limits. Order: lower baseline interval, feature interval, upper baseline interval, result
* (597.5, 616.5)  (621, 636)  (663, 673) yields 0.236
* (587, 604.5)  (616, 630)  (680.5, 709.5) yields 0.109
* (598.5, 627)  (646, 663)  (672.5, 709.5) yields 0.467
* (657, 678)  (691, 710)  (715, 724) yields 0.207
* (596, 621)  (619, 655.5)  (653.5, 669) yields 0.407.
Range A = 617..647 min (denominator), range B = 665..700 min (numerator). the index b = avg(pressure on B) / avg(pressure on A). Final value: 1.36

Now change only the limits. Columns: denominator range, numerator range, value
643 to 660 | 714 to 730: 2.11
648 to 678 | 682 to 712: 1.05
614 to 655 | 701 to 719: 1.35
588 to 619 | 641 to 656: 0.45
